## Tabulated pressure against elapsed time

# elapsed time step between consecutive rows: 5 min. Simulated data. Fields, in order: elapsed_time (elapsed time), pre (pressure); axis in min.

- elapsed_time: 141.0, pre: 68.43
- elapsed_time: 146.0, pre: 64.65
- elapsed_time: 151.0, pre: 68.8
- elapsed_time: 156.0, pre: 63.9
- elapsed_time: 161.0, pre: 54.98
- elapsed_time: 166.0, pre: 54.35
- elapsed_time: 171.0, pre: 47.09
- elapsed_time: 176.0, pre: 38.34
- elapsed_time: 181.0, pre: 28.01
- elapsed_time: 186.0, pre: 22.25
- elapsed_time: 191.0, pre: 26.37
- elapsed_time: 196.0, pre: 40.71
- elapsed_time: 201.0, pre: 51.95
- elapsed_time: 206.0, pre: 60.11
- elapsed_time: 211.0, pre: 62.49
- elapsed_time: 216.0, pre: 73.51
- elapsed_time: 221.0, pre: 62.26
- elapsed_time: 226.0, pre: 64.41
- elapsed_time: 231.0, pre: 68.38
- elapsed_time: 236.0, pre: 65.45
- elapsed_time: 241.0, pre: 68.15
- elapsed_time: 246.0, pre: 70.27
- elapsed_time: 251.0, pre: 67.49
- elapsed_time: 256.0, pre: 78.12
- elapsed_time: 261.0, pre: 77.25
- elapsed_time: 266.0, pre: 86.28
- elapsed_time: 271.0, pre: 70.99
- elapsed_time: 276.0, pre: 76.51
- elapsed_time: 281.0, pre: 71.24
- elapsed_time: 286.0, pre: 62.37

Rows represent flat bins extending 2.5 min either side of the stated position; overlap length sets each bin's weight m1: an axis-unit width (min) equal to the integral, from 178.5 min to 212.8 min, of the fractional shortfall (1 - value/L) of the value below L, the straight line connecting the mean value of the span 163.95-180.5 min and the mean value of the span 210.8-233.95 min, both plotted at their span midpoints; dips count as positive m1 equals 8.9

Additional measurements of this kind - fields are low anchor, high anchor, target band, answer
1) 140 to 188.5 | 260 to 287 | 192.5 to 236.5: 1.30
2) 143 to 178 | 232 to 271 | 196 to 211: 2.28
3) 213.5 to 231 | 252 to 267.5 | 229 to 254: 1.68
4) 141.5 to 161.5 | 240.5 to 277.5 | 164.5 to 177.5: 3.85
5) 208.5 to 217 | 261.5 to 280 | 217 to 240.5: 1.32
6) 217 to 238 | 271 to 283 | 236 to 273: -1.90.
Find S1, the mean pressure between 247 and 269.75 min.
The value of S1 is 76.5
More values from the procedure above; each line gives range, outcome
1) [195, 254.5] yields 63.7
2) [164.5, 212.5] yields 42.5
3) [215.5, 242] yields 66.5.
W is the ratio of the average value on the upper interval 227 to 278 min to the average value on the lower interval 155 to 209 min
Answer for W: 1.65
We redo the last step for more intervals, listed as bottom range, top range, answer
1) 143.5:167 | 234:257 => 1.12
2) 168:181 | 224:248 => 1.67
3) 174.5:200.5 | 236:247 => 2.10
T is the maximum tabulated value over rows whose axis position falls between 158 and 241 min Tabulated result 73.51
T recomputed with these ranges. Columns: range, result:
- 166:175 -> 54.35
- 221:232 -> 68.38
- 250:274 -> 86.28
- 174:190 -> 38.34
